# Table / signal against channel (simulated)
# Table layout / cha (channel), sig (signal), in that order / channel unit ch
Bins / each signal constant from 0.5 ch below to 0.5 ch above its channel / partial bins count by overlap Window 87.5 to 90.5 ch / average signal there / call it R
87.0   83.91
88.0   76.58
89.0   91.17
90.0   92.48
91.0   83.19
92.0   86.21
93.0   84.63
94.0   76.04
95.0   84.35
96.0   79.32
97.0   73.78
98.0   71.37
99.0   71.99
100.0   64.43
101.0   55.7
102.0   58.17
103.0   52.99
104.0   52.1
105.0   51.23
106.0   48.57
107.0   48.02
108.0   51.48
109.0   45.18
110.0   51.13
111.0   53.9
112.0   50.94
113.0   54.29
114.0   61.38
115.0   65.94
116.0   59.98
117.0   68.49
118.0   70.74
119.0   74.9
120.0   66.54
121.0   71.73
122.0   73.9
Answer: 86.7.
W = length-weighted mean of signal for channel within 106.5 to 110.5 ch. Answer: 49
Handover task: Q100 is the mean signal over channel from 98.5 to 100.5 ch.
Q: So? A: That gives 68.2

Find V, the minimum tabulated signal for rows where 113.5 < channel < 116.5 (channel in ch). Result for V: 59.98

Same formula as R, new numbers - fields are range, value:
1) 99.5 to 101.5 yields 60.1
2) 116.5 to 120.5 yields 70.2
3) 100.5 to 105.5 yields 54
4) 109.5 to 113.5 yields 52.6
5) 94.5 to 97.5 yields 79.1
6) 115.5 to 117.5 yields 64.2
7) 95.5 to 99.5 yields 74.1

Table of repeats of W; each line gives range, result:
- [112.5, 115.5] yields 60.5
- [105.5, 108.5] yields 49.4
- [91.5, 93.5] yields 85.4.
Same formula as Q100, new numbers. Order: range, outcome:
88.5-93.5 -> 87.5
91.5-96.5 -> 82.1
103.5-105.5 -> 51.7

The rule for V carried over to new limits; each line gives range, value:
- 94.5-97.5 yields 73.78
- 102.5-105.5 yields 51.23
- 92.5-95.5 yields 76.04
